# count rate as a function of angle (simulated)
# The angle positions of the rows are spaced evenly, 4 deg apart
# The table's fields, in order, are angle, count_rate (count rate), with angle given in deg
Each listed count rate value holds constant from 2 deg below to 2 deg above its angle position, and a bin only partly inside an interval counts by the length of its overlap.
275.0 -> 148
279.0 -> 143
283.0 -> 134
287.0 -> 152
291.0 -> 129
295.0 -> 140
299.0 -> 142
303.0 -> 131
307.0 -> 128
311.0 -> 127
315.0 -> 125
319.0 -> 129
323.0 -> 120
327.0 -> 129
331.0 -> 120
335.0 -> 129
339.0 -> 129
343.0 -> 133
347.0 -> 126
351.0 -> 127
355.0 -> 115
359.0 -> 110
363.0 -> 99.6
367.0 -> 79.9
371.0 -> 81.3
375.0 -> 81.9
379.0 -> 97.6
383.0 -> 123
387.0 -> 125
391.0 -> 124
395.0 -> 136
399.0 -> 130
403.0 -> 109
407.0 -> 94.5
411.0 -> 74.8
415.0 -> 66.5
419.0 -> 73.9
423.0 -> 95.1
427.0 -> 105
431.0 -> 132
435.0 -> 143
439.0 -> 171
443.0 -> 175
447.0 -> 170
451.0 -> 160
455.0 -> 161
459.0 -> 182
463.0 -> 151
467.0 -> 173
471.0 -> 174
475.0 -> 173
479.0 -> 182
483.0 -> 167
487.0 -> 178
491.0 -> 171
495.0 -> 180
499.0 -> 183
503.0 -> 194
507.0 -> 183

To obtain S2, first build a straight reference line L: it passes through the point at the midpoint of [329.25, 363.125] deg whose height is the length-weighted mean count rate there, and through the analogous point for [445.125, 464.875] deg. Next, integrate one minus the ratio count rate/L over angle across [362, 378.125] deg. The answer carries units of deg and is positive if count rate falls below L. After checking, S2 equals 5.6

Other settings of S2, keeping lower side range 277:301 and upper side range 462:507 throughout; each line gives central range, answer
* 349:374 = 8.5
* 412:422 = 5.5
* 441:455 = 0.2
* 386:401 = 2.8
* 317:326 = 1.3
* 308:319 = 1.4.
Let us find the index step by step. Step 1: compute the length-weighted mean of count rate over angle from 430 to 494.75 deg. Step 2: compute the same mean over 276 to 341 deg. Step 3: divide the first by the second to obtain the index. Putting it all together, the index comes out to 1.3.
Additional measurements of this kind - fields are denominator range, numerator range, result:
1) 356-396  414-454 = 1.25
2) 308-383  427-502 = 1.45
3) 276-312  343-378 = 0.76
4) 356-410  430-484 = 1.56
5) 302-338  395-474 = 1.06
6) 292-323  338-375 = 0.83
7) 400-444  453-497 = 1.54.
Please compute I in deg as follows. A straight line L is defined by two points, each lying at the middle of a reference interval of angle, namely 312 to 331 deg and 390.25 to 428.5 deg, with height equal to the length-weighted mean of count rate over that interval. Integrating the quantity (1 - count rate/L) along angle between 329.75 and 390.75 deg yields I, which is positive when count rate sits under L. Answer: 1.17 deg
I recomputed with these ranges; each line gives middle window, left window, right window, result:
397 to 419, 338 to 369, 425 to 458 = 7.1 deg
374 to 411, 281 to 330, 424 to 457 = 8.1 deg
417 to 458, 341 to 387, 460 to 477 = 3.3 deg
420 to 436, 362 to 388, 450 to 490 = 2.8 deg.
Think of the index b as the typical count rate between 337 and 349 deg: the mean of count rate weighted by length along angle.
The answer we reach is 129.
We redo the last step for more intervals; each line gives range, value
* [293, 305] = 138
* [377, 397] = 121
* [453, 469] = 167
